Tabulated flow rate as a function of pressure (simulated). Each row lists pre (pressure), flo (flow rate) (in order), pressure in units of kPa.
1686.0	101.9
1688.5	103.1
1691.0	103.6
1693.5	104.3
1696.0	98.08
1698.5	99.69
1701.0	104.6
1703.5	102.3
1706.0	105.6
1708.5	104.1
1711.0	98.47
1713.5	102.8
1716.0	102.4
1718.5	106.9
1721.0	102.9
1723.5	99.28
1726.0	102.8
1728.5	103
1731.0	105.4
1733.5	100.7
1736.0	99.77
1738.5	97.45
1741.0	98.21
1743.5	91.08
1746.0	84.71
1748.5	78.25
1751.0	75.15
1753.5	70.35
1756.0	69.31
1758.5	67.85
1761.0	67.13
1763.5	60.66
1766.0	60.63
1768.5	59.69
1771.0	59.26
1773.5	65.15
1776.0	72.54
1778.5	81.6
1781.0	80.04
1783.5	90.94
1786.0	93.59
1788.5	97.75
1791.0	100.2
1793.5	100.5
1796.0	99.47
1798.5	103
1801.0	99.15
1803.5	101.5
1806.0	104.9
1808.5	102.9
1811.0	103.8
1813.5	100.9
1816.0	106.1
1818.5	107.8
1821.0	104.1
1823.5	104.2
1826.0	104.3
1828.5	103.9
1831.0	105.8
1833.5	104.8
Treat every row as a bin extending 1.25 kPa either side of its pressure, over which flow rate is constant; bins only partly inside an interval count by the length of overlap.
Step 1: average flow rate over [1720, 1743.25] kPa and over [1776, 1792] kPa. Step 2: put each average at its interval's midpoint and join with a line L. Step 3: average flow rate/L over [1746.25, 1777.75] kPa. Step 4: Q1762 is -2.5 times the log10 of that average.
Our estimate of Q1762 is 0.353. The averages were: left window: 101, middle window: 68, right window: 89.1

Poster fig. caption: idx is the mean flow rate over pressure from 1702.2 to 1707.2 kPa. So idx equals 104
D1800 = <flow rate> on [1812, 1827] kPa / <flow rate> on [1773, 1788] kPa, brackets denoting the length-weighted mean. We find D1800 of 1.27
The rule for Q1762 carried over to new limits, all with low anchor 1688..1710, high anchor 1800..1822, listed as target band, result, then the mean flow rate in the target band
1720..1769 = 0.21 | 85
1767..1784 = 0.40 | 71.8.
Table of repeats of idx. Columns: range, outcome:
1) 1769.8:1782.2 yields 71.7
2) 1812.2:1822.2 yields 105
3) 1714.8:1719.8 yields 105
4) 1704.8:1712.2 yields 103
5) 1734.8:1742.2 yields 98.5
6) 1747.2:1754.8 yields 74.6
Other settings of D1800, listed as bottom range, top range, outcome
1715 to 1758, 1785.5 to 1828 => 1.10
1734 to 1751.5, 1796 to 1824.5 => 1.14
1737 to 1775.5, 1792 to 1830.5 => 1.40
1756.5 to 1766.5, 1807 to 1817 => 1.60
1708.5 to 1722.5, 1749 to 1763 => 0.68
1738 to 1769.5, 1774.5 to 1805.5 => 1.25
